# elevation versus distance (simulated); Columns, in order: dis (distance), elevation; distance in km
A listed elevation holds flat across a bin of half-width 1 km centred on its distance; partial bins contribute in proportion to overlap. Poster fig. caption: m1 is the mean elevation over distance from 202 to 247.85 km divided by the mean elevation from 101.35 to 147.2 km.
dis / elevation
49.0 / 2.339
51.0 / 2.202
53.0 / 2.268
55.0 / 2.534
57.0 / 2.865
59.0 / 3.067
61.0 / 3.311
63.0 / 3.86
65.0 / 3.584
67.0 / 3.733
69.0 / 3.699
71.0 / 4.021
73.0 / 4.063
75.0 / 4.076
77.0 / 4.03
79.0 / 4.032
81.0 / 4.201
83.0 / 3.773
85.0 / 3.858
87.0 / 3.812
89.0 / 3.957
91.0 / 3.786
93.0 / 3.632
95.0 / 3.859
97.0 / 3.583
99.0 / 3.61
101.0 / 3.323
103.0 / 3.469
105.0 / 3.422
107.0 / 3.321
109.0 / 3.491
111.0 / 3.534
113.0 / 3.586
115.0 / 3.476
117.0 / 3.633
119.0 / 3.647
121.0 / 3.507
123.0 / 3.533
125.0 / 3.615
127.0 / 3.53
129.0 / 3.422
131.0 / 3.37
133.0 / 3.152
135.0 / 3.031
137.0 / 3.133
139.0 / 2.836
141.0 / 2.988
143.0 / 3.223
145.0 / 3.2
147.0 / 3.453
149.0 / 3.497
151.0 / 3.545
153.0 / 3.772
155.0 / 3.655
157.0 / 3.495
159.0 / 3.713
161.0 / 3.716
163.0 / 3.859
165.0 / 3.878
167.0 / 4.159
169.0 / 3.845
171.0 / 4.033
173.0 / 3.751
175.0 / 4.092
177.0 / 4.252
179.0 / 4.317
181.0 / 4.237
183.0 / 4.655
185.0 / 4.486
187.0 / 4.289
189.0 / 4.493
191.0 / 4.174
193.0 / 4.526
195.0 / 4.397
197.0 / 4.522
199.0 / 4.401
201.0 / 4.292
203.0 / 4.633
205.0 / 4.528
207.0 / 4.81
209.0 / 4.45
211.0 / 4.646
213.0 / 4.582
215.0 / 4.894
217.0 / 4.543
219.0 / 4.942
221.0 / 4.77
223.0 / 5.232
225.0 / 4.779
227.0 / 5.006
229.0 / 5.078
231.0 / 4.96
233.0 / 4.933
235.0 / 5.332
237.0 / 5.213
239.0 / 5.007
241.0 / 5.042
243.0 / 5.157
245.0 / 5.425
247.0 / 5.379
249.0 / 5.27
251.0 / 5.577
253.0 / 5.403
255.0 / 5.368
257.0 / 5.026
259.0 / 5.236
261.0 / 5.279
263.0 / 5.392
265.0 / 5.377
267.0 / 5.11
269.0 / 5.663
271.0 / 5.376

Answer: 1.46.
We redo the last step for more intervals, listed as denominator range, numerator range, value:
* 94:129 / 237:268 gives 1.49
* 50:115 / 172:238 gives 1.30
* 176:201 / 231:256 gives 1.19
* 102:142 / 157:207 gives 1.25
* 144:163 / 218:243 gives 1.41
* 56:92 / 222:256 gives 1.38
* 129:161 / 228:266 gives 1.56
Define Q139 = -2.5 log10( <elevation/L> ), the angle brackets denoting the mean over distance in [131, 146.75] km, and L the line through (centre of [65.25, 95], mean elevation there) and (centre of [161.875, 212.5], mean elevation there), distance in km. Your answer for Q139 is 0.30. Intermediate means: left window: 3.9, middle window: 3.12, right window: 4.31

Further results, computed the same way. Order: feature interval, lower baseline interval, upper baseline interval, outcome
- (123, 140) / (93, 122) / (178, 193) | 0.16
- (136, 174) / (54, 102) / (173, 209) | 0.17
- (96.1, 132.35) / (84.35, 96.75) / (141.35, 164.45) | 0.06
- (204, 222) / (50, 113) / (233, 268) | 0.04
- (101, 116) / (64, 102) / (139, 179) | 0.09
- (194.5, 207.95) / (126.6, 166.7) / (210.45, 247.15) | -0.01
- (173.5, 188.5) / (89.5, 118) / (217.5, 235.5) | 0.03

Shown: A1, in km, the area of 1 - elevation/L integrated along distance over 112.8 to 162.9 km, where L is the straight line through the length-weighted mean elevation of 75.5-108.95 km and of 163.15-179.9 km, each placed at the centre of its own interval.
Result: 6.0 km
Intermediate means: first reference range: 3.73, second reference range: 4.03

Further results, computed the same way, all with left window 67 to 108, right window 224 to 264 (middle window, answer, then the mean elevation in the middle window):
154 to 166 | 1.9 km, 3.72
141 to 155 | 2.9 km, 3.43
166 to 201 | 2.8 km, 4.27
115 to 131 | 2.2 km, 3.54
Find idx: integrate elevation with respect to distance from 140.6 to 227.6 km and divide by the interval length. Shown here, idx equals 4.2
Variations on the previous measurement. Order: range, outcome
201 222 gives 4.66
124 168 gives 3.47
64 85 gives 3.92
